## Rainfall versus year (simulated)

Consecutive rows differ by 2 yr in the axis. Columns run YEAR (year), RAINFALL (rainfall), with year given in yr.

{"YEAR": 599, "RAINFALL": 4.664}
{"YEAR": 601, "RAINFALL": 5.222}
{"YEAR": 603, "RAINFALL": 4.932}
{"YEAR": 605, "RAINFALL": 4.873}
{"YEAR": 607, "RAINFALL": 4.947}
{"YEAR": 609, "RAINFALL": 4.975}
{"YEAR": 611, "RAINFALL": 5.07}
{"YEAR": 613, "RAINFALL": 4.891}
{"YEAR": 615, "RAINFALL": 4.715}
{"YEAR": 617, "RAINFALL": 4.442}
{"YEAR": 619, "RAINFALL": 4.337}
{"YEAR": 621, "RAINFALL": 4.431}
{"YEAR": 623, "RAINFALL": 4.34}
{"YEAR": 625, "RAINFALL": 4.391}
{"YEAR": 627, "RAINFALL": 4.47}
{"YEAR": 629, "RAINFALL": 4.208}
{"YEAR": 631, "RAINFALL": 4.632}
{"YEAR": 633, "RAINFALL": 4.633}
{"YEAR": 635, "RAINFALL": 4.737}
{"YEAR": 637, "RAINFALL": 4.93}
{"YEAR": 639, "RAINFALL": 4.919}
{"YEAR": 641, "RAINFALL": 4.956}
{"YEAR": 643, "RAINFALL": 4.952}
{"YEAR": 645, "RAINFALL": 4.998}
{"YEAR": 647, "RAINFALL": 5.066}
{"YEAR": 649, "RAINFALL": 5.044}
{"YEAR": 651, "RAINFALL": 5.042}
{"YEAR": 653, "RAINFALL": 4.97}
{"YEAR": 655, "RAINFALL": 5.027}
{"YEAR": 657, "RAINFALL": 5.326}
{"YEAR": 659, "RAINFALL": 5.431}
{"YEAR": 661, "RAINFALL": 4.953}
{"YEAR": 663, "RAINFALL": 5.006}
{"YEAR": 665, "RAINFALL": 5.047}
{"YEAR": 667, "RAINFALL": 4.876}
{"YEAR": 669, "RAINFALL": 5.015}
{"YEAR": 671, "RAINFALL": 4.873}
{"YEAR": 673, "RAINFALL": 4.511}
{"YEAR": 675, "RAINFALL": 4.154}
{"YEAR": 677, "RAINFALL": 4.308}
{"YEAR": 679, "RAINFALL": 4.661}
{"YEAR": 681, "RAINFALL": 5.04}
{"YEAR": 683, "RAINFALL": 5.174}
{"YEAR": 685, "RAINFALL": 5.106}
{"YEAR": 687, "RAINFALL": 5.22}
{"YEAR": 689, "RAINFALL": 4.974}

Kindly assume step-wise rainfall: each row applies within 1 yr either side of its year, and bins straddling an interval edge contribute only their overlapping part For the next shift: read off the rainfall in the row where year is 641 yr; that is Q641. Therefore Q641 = 4.956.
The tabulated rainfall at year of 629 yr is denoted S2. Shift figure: 4.208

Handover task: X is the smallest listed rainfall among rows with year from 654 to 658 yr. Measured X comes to 5.027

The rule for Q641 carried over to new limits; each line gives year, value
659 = 5.431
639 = 4.919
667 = 4.876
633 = 4.633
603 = 4.932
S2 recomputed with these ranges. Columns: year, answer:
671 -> 4.873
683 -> 5.174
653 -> 4.97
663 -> 5.006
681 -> 5.04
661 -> 4.953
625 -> 4.391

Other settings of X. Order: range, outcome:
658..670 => 4.876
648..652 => 5.042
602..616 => 4.715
